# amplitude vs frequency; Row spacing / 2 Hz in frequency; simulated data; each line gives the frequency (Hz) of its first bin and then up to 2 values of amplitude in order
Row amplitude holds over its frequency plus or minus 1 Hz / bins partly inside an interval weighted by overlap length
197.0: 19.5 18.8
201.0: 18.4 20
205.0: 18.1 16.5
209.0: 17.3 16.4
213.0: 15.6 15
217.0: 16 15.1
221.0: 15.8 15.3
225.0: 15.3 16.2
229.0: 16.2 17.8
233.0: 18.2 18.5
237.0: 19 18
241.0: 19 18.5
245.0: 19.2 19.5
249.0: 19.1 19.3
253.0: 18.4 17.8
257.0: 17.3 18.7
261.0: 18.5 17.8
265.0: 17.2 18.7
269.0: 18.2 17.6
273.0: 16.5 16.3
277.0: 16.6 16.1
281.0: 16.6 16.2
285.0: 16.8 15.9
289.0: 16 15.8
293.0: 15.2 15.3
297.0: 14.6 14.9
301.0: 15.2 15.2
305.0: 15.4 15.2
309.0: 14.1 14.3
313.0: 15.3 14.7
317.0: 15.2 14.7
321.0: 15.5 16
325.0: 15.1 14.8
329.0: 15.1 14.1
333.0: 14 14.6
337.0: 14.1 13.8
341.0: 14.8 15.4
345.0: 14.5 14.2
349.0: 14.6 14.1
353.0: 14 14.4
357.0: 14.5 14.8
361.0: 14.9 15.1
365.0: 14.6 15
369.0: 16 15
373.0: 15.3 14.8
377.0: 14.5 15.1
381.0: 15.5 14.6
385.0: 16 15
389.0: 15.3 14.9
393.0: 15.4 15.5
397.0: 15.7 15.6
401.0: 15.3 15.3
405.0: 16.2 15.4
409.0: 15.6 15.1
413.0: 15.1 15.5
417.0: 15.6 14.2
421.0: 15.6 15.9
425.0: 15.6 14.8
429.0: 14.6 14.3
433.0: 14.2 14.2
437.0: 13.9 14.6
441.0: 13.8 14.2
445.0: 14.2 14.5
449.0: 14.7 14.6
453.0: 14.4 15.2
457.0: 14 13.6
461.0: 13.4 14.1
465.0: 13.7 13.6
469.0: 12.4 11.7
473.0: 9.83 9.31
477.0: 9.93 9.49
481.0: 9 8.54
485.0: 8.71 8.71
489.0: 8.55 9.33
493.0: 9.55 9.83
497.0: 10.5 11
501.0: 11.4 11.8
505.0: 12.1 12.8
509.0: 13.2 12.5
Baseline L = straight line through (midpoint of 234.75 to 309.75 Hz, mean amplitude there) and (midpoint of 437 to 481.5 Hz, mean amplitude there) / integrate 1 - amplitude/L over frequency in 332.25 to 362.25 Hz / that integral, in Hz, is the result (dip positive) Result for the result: 1.9 Hz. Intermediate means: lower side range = 17.1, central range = 14.5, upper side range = 13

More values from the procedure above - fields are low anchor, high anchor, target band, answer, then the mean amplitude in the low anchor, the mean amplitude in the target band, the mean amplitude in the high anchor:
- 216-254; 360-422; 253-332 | 3.3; 17.6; 16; 15.2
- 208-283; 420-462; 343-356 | 1.2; 17.4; 14.4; 14.5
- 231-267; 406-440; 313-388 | 7.2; 18.5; 14.8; 15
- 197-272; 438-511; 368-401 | -2.7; 17.7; 15.3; 12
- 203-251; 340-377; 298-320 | 1.1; 17.3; 14.9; 14.8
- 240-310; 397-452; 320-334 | 1.1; 16.9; 14.9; 14.9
